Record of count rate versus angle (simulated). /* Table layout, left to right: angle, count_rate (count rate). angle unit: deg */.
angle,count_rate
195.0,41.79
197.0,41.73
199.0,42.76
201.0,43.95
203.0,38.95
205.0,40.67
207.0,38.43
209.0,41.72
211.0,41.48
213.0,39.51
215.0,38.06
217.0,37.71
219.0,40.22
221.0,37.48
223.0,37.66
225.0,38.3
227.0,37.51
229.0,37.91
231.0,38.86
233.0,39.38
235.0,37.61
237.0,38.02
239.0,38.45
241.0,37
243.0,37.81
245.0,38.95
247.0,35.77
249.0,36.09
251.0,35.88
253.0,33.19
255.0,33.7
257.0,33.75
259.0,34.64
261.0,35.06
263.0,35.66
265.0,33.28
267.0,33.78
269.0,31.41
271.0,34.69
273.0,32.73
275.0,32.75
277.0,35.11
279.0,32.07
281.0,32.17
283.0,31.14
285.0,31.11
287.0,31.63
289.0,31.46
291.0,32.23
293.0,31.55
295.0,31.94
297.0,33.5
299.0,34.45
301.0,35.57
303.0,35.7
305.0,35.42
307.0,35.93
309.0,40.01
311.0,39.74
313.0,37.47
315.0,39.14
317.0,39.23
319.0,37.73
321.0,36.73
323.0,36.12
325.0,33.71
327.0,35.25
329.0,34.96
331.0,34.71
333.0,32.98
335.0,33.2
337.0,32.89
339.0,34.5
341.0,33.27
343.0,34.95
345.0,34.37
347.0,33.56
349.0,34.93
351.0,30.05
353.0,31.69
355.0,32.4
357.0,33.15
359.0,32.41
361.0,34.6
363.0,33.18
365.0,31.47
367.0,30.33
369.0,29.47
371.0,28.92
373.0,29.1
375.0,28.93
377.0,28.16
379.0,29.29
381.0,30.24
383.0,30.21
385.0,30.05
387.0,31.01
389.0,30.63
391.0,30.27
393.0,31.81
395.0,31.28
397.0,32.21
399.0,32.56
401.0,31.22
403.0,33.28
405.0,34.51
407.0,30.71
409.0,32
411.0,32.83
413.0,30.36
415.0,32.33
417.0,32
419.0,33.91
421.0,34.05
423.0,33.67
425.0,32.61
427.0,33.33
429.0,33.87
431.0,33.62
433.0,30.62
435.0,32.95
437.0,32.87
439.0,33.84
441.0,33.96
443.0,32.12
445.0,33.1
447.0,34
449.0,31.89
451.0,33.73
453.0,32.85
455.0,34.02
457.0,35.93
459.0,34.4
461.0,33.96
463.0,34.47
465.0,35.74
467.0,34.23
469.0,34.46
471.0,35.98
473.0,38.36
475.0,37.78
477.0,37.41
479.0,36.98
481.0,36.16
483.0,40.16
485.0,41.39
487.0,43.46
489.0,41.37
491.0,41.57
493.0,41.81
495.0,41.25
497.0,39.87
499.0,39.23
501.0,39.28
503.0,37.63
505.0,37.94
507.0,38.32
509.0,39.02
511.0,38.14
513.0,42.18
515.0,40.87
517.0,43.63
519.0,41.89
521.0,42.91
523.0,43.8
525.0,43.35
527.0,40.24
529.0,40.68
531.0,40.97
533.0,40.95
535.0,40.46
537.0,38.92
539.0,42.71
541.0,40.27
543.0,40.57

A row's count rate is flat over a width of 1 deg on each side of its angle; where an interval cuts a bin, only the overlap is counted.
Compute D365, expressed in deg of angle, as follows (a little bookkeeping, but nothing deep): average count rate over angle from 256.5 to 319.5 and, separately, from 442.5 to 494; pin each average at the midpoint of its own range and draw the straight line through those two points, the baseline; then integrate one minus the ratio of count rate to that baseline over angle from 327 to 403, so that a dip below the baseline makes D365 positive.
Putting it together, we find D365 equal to 7.2 deg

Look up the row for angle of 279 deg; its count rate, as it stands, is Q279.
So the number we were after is 32.07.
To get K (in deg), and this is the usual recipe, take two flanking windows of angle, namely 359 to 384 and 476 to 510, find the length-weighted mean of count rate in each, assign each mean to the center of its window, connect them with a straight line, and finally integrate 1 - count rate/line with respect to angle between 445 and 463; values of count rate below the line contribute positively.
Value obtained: 1.4 deg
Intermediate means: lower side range 30.4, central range 33.8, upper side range 39.6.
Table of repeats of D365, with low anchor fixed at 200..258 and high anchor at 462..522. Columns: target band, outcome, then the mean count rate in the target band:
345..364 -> 2.8 deg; 33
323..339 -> 1.8 deg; 34.1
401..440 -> 6.1 deg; 32.8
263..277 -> 1.8 deg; 33.4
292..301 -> 1.2 deg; 33.2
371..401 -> 6.4 deg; 30.4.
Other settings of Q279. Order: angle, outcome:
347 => 33.56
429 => 33.87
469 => 34.46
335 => 33.2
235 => 37.61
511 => 38.14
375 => 28.93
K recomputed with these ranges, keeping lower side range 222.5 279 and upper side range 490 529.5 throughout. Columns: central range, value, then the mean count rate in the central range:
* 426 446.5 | 3.3 deg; 33.1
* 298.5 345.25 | 1.7 deg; 35.8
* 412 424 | 1.9 deg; 32.7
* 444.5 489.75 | 4.2 deg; 36.2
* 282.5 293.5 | 1.5 deg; 31.5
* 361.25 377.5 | 3.3 deg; 30.2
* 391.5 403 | 2.0 deg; 31.9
